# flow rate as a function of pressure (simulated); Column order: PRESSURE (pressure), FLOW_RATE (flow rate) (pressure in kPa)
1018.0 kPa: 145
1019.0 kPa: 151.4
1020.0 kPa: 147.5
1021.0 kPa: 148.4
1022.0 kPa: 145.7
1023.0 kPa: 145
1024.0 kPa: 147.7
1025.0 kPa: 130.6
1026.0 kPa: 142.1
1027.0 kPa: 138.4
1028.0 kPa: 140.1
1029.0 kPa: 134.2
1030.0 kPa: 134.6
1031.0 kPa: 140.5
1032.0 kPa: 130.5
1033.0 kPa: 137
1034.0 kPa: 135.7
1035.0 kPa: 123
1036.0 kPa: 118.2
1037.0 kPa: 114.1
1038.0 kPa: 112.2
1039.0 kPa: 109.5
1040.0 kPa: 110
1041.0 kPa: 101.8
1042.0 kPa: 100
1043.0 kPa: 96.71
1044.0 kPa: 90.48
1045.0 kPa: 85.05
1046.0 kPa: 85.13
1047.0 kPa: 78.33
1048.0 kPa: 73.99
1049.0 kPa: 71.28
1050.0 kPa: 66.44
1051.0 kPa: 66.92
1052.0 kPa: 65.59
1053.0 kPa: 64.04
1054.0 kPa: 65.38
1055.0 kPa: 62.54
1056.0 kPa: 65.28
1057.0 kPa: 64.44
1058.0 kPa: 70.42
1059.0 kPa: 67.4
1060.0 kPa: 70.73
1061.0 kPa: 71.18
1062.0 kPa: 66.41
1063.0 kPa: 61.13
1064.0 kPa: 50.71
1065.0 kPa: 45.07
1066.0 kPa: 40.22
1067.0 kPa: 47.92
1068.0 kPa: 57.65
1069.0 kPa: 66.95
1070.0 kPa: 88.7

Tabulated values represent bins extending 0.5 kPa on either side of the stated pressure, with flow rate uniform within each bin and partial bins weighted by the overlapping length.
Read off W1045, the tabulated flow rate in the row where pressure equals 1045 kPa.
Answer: 85.05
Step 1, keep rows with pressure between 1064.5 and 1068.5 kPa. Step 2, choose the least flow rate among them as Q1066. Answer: 40.22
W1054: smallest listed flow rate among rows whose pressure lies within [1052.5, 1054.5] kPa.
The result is 64.04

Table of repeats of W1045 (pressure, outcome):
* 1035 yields 123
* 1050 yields 66.44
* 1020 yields 147.5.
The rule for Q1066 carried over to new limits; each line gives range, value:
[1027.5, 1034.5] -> 130.5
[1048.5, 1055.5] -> 62.54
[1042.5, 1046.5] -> 85.05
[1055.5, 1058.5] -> 64.44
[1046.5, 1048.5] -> 73.99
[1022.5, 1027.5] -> 130.6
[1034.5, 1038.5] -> 112.2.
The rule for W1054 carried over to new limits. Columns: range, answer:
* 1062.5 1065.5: 45.07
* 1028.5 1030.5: 134.2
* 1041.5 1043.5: 96.71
